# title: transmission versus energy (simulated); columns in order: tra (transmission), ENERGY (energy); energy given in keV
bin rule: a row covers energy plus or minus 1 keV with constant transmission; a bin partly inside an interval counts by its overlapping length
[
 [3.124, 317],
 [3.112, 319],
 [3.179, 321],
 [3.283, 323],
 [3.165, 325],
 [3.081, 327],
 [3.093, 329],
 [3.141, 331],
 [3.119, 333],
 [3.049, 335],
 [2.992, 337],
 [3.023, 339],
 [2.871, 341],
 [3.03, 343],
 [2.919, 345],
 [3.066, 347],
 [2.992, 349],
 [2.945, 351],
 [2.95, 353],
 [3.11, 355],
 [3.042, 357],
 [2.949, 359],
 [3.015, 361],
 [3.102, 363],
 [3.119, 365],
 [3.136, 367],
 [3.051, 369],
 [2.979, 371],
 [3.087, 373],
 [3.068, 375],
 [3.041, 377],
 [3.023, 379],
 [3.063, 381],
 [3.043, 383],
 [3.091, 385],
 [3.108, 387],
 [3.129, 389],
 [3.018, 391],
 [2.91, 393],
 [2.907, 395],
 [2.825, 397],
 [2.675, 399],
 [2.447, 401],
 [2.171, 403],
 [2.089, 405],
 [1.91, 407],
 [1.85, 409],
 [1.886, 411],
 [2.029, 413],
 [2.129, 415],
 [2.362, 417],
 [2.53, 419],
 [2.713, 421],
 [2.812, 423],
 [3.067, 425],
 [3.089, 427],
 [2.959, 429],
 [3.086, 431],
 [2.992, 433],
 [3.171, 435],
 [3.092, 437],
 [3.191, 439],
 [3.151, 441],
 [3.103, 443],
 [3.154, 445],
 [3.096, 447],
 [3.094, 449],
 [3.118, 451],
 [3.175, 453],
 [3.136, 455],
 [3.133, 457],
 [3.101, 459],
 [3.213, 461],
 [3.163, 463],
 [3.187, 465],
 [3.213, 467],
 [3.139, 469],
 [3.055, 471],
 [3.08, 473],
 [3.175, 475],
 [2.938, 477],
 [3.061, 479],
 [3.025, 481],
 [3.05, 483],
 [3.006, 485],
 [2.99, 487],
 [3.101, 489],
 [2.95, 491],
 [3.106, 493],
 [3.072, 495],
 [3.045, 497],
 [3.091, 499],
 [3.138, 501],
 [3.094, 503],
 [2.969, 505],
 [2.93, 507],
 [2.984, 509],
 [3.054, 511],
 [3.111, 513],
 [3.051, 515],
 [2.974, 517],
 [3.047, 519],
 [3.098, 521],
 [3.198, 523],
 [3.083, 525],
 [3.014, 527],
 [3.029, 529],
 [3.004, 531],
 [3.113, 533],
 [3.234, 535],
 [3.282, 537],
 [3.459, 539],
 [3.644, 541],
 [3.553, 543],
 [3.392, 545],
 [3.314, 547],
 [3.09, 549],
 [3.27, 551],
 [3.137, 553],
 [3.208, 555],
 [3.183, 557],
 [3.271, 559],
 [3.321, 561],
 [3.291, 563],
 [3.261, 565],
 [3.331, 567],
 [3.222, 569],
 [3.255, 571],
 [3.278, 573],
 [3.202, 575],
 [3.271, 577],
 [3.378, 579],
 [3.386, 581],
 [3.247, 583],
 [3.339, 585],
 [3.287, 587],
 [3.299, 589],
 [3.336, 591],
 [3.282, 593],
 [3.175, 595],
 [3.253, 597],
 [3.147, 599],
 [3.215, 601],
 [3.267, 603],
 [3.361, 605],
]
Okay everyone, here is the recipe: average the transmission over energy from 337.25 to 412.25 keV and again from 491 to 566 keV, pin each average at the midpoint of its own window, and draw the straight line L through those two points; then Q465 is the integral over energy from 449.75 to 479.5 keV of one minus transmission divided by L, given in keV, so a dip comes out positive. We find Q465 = -0.9 keV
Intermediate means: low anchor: 2.85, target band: 3.13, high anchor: 3.16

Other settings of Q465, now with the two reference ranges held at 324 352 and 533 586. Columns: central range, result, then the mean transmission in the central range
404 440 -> 6.1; 2.61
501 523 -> 1.3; 3.04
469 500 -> 1.5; 3.05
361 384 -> 0.1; 3.06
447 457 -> 0.1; 3.13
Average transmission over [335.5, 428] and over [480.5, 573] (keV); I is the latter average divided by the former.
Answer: 1.12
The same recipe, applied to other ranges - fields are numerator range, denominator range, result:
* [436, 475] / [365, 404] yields 1.07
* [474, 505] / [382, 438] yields 1.14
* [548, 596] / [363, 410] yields 1.16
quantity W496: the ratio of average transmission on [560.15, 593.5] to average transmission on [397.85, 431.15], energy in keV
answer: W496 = 1.3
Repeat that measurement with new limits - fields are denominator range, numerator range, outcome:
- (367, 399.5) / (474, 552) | 1.04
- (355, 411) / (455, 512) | 1.09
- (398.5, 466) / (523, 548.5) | 1.16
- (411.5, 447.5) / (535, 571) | 1.16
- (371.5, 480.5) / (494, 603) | 1.11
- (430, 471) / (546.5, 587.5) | 1.04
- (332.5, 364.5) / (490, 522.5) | 1.01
